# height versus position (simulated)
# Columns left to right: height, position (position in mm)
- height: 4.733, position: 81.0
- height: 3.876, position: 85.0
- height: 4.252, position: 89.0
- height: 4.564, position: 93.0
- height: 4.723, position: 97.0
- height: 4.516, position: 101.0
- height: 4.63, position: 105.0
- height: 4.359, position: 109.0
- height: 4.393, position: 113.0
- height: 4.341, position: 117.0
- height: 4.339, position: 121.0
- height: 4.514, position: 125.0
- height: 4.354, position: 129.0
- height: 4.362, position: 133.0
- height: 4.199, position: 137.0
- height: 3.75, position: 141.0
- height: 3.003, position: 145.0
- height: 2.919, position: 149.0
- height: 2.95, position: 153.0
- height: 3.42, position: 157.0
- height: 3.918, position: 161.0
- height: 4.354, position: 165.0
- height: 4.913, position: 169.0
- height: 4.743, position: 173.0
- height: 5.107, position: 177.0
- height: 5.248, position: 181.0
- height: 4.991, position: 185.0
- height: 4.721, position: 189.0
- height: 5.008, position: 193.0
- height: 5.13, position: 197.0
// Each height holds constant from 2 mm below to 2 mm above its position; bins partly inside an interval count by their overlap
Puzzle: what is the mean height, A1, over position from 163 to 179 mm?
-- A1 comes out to 4.78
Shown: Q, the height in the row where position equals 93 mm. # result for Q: 4.564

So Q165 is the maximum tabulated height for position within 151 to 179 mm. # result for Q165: 5.107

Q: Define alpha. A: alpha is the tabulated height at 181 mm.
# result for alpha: 5.248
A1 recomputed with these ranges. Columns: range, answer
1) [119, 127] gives 4.43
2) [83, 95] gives 4.23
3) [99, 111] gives 4.5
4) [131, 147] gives 3.83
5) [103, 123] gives 4.41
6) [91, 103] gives 4.6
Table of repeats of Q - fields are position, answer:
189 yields 4.721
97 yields 4.723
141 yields 3.75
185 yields 4.991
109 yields 4.359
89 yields 4.252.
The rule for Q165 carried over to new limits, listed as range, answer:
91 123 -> 4.723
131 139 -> 4.362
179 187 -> 5.248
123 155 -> 4.514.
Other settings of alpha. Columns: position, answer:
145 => 3.003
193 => 5.008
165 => 4.354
